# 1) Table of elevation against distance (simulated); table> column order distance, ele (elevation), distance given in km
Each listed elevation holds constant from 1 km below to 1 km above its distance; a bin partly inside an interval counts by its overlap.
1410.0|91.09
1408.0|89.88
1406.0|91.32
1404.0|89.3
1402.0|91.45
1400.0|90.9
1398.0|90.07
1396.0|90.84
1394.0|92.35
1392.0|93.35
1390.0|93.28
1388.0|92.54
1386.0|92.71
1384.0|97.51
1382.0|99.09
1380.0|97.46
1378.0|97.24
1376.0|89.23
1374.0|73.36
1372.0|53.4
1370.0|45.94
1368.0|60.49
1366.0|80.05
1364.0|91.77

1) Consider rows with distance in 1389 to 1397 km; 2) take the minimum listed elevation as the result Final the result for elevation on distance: 90.84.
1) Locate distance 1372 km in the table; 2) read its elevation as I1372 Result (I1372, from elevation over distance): 53.4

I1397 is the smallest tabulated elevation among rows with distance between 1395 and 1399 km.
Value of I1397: 90.07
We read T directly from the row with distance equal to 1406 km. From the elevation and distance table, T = 91.32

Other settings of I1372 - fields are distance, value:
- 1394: 92.35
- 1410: 91.09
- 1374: 73.36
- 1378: 97.24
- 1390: 93.28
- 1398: 90.07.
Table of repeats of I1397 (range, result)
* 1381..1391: 92.54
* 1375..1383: 89.23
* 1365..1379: 45.94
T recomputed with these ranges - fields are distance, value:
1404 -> 89.3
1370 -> 45.94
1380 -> 97.46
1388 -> 92.54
